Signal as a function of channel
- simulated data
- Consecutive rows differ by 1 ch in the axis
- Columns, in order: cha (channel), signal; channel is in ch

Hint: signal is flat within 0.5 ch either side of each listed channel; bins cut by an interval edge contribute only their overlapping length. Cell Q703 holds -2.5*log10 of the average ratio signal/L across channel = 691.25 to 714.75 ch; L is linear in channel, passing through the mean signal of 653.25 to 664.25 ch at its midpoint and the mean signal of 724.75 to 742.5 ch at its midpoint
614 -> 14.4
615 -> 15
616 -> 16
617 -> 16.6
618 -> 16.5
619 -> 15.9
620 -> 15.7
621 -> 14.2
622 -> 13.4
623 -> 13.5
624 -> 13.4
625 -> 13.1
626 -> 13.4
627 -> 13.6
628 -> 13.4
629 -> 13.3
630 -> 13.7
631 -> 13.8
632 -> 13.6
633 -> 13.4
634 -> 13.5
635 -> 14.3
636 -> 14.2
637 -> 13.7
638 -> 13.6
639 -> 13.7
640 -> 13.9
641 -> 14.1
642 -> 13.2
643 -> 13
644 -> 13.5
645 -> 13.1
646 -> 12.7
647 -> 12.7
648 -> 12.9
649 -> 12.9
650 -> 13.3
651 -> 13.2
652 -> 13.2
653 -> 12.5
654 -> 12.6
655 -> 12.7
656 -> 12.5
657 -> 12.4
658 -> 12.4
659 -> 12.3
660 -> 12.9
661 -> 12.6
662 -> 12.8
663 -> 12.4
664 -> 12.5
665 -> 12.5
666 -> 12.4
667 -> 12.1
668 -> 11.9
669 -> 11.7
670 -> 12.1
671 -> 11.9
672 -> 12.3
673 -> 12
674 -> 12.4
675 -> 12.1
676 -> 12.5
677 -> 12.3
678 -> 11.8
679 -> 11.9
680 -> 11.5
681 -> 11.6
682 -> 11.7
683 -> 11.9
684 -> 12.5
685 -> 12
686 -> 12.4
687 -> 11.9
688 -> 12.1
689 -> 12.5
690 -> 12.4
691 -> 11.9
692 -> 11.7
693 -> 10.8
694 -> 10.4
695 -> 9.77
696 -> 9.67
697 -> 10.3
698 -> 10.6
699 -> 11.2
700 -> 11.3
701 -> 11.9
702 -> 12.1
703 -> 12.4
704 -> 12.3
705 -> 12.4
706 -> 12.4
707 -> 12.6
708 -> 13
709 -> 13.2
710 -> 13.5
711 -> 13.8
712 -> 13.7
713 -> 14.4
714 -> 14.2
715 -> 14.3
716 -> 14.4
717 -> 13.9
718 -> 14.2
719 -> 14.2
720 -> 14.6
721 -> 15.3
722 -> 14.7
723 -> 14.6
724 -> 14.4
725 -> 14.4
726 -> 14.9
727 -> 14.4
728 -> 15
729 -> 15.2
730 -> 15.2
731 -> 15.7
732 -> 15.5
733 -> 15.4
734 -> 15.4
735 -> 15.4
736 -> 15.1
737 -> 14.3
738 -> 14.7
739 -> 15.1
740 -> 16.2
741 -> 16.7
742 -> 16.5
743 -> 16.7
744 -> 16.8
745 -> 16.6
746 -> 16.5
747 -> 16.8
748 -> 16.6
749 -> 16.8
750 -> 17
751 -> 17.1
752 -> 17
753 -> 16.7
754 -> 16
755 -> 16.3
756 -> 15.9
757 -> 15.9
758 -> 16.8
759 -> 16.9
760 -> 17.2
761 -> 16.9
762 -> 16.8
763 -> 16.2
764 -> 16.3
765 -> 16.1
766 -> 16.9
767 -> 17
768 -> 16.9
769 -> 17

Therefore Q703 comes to 0.17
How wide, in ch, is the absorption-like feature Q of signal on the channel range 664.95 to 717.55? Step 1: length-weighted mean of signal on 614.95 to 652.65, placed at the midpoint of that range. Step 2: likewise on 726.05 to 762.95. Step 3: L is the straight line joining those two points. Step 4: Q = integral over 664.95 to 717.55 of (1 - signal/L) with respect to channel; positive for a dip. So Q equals 9.82 ch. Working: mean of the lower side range 13.8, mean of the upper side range 16.1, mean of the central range 12.2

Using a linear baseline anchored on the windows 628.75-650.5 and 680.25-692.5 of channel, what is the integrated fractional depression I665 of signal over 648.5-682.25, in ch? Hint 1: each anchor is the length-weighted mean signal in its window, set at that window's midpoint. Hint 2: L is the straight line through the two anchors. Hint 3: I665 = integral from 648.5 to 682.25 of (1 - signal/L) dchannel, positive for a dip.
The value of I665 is 0.9 ch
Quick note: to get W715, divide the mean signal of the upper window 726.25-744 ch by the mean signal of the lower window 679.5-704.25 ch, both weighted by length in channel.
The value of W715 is 1.3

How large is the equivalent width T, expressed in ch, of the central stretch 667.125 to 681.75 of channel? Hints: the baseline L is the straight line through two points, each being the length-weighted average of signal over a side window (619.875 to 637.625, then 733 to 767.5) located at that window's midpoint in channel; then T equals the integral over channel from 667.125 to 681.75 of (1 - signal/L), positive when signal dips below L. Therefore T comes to 2.67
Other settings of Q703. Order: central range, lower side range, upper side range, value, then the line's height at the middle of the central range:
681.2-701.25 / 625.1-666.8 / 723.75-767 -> 0.252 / 14.4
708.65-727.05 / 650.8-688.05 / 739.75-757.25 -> 0.047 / 14.9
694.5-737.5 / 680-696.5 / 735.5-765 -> 0.012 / 13.7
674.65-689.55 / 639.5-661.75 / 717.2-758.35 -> 0.157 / 13.9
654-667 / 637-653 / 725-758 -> 0.096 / 13.7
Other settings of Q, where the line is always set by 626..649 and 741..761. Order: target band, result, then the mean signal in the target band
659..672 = 1.8 ch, 12.3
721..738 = 1.1 ch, 15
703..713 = 1.6 ch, 13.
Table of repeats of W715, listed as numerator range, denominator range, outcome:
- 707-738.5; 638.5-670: 1.14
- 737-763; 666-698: 1.40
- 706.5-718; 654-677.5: 1.11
